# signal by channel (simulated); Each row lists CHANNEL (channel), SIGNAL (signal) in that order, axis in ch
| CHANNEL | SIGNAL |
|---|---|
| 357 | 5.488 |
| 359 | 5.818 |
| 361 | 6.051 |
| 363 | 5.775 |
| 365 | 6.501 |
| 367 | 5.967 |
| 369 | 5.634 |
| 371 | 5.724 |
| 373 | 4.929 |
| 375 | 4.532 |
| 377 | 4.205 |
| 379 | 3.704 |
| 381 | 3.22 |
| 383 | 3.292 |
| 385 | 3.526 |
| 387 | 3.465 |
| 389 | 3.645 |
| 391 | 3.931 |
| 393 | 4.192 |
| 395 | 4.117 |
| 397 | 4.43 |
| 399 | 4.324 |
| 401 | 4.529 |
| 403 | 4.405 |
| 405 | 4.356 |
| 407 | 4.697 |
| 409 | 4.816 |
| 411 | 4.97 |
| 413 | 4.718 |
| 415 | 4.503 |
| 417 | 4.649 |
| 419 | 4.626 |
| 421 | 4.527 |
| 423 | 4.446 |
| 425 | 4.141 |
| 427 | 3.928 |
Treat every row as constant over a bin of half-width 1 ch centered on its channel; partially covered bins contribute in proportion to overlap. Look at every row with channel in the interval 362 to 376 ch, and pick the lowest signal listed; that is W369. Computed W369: 4.532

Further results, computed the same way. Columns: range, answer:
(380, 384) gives 3.22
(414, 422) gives 4.503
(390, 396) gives 3.931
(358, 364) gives 5.775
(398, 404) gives 4.324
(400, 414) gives 4.356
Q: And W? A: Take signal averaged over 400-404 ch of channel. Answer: 4.47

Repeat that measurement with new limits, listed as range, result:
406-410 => 4.76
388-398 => 4.06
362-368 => 6.08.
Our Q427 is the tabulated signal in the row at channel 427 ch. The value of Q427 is 3.928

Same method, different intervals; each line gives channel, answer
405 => 4.356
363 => 5.775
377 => 4.205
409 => 4.816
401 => 4.529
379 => 3.704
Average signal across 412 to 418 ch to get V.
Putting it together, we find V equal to 4.62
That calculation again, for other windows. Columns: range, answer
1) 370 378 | 4.85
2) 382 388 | 3.43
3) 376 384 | 3.61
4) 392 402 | 4.32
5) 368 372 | 5.68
